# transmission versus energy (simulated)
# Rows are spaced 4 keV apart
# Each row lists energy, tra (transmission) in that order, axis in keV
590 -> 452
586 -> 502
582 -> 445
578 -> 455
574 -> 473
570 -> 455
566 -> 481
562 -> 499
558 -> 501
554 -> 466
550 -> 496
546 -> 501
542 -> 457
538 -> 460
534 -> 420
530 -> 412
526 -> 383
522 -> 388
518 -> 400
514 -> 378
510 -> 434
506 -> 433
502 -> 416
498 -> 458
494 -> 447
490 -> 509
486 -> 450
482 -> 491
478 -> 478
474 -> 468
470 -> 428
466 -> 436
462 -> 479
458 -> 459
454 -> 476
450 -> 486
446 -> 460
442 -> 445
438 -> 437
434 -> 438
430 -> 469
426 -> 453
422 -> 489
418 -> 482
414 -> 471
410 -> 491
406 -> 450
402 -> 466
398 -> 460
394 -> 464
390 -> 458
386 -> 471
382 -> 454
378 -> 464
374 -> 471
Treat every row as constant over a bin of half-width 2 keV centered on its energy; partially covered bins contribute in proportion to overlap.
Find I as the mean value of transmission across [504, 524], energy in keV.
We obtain 407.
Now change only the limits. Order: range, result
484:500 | 466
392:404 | 463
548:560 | 488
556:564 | 500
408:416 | 481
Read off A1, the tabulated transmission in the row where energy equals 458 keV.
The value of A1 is 459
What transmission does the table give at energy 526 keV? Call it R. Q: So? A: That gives 383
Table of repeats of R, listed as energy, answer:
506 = 433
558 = 501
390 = 458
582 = 445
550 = 496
